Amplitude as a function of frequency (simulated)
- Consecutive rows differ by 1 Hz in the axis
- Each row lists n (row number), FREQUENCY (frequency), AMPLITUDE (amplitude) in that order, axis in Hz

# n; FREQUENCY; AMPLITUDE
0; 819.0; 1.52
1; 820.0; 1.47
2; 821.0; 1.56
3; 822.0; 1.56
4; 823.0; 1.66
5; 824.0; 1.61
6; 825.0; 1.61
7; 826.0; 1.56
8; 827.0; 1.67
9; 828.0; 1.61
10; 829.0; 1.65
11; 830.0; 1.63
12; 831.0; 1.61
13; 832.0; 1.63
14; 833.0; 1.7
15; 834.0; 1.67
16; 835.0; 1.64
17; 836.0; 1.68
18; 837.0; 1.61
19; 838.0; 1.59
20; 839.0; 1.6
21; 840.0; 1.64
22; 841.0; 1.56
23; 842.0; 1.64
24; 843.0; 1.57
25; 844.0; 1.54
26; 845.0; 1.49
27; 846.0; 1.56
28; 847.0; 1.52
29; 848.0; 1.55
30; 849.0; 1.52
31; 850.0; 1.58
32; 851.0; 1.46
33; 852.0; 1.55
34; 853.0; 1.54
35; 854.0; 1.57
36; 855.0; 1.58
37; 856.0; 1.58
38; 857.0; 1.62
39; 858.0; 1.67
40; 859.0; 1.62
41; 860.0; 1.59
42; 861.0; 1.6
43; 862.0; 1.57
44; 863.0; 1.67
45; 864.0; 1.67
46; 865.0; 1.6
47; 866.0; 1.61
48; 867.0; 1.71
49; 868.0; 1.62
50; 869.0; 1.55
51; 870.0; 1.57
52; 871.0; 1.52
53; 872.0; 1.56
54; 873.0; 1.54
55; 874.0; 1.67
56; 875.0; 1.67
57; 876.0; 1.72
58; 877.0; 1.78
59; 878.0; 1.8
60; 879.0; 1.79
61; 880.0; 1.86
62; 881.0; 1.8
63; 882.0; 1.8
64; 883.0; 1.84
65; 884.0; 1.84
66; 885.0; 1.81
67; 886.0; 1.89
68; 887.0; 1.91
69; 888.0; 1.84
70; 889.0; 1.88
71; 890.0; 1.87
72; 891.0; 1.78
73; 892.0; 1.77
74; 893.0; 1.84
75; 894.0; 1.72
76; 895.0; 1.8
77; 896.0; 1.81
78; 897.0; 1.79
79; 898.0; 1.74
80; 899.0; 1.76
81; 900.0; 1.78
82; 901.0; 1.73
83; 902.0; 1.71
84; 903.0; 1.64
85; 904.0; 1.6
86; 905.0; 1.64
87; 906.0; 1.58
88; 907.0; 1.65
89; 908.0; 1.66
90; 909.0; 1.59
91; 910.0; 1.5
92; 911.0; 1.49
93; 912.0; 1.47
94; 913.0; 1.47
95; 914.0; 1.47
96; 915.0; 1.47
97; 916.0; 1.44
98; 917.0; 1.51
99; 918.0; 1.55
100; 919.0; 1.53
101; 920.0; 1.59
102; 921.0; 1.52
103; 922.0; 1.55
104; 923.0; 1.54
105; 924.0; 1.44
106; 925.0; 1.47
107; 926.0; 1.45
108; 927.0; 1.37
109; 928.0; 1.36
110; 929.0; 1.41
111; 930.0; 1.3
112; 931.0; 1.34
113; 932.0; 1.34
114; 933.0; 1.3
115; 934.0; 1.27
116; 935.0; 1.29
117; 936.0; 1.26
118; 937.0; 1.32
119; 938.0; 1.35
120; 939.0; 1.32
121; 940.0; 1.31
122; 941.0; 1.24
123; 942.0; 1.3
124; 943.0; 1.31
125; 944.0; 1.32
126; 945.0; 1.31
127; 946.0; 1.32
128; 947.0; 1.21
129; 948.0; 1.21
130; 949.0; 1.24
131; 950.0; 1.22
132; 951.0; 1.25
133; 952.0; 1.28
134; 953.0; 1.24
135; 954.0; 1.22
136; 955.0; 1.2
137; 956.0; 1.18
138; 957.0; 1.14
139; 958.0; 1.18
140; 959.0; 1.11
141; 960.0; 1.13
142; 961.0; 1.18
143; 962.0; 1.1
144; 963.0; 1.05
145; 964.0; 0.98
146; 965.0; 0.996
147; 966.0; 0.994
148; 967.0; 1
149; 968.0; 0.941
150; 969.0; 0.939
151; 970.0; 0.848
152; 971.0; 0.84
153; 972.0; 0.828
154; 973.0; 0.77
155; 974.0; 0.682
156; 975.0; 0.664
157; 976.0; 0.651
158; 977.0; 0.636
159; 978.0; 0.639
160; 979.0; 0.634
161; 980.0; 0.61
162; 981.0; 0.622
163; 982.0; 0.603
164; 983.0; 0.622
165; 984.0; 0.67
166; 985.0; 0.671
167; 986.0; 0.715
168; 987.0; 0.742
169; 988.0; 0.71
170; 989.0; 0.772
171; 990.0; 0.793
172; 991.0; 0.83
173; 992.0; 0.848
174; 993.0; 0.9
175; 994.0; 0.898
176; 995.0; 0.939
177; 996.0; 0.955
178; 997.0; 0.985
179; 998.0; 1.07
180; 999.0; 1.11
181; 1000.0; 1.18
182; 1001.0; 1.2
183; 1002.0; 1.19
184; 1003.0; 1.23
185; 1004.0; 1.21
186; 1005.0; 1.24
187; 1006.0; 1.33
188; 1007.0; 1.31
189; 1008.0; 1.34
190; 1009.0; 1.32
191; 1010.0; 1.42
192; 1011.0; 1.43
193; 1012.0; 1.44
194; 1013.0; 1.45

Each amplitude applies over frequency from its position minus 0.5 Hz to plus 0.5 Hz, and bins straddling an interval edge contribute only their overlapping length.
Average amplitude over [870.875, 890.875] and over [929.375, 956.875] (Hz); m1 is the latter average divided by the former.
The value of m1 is 0.7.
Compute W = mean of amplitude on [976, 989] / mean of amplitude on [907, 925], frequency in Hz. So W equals 0.4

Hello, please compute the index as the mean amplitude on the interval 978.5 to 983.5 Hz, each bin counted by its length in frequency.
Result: 0.618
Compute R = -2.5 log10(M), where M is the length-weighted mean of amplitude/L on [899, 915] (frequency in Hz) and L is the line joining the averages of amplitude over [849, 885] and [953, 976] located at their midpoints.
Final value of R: -0.16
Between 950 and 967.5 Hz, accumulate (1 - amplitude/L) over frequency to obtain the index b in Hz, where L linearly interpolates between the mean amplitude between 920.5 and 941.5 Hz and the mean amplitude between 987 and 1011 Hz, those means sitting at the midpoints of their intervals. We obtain 1.65 Hz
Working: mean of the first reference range 1.37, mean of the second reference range 1.08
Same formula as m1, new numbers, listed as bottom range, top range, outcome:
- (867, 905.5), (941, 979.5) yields 0.60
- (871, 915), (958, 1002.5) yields 0.51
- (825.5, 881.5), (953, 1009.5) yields 0.59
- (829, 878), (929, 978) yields 0.70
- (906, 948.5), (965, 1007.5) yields 0.63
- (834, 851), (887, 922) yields 1.05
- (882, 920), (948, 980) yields 0.59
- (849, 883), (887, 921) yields 1.01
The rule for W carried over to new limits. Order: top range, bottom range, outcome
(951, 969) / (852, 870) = 0.69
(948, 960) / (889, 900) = 0.67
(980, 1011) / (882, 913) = 0.57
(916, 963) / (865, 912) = 0.77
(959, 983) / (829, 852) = 0.53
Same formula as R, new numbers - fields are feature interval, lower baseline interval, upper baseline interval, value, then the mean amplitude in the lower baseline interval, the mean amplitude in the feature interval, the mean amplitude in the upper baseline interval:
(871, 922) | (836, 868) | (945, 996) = -0.25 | 1.59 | 1.69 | 0.933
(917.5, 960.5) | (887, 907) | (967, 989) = -0.09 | 1.75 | 1.32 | 0.724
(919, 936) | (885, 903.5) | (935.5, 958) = 0.04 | 1.79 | 1.41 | 1.26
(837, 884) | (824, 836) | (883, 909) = 0.04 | 1.64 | 1.63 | 1.76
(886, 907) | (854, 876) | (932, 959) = -0.19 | 1.61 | 1.76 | 1.26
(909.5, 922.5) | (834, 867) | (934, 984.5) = -0.19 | 1.59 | 1.5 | 1.04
